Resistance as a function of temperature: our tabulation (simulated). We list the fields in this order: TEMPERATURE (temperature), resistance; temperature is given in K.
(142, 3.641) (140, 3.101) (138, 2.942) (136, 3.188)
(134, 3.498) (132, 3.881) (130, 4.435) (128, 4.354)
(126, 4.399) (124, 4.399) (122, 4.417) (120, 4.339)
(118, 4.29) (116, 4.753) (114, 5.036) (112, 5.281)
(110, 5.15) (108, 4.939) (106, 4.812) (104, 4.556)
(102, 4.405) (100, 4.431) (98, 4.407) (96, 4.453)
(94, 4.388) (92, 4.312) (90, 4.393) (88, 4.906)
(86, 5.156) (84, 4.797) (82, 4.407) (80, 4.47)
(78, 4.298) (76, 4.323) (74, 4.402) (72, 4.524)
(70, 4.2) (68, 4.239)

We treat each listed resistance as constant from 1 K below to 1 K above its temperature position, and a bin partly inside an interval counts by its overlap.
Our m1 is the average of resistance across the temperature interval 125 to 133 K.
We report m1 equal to 4.27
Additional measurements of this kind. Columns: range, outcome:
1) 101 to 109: 4.68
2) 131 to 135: 3.69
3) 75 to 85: 4.46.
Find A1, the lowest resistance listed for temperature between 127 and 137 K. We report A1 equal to 3.188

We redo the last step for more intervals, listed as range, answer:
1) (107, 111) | 4.939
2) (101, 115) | 4.405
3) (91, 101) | 4.312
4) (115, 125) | 4.29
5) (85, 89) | 4.906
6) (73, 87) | 4.298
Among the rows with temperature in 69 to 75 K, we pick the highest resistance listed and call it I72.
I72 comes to 4.524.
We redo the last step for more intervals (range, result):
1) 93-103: 4.453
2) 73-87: 5.156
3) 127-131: 4.435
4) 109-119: 5.281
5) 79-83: 4.47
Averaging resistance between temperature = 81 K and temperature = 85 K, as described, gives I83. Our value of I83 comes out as 4.6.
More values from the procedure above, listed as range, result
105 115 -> 5.04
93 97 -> 4.42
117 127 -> 4.37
